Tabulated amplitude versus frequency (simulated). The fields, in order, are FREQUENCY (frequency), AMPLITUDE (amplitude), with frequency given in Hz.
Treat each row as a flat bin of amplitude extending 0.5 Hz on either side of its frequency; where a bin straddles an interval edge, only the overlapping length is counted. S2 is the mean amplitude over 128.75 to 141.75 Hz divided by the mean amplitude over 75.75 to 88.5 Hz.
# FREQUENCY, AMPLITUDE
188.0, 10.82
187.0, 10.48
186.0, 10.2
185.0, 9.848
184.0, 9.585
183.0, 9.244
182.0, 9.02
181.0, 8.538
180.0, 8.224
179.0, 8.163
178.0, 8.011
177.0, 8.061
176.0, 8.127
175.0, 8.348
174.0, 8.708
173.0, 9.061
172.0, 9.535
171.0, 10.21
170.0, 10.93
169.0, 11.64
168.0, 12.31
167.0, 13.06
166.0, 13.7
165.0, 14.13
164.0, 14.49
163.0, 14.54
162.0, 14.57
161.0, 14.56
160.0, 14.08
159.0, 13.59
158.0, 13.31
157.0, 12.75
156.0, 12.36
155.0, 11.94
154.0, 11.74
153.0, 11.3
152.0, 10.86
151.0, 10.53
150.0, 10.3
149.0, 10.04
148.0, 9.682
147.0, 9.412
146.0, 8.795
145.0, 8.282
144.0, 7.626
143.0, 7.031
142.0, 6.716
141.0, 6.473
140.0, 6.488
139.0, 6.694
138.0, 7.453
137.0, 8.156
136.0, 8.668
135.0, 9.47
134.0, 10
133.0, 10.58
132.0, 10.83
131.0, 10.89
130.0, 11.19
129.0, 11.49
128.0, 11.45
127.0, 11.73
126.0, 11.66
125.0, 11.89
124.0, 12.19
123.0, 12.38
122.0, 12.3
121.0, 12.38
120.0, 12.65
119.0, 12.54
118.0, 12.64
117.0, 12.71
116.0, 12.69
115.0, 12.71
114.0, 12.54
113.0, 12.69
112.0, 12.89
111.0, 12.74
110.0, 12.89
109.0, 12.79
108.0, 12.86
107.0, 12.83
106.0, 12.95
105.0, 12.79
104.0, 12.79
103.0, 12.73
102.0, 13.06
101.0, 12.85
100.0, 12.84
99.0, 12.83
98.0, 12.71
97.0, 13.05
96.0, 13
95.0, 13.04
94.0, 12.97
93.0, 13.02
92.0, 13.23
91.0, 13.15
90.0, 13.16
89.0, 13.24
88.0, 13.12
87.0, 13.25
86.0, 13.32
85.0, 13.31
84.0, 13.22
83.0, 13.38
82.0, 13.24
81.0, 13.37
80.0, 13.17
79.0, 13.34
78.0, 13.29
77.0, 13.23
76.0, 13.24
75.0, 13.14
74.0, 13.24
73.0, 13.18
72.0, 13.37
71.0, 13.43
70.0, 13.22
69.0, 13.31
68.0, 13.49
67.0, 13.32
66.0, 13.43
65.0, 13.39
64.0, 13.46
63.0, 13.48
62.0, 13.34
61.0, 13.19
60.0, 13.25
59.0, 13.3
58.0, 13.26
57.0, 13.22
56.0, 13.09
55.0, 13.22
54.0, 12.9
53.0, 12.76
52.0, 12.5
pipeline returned 0.7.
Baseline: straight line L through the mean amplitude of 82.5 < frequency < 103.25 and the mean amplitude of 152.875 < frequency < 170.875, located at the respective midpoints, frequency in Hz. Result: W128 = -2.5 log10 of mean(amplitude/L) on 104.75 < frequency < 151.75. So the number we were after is 0.21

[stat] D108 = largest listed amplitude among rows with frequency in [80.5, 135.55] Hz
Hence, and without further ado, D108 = 13.38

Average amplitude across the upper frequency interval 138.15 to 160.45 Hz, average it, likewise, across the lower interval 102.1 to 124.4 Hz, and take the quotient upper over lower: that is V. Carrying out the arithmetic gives 0.78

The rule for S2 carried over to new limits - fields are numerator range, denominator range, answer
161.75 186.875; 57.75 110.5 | 0.79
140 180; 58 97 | 0.80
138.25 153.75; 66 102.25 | 0.66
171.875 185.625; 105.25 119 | 0.69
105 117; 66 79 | 0.96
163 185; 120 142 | 1.01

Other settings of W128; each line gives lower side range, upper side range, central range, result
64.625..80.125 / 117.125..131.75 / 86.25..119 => -0.032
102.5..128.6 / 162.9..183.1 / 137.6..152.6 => 0.321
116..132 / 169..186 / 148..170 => -0.241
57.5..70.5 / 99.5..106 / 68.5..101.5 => -0.007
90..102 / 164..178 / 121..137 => 0.086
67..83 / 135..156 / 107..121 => -0.165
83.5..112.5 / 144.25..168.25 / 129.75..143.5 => 0.399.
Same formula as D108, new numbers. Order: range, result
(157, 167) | 14.57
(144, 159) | 13.59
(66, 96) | 13.49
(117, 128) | 12.71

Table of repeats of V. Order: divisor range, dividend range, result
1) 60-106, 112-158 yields 0.81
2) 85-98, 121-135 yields 0.87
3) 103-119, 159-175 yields 0.96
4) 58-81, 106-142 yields 0.84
